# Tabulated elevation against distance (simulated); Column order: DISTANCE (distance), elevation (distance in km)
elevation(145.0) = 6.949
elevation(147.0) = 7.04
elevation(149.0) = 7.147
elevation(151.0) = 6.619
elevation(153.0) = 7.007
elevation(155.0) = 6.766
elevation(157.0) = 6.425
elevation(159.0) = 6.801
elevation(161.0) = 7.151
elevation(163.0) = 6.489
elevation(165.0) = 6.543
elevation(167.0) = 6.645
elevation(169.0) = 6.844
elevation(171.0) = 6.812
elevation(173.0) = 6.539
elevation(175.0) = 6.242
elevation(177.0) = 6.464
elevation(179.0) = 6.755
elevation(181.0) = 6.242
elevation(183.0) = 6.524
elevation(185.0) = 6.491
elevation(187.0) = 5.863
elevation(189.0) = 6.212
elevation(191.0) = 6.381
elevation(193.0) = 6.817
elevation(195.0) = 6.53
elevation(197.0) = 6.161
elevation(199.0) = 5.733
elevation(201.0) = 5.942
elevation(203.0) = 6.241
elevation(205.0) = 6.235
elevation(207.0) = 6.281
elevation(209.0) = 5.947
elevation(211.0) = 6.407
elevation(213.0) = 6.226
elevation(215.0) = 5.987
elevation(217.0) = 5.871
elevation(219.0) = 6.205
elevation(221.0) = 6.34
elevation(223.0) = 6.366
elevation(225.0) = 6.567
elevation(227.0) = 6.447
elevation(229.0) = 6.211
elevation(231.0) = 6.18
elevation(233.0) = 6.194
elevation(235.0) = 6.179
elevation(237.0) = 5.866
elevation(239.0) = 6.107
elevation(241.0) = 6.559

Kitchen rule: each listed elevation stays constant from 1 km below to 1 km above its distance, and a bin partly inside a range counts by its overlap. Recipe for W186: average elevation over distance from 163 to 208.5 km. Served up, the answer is 6.38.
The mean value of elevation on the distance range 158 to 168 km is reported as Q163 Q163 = 6.73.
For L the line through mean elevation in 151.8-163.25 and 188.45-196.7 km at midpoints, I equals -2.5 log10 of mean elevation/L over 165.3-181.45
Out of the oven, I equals 0.01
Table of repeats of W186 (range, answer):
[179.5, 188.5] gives 6.3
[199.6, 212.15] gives 6.16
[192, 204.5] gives 6.24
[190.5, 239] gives 6.22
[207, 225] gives 6.2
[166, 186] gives 6.56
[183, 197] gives 6.38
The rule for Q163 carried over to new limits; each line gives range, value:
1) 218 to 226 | 6.37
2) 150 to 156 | 6.8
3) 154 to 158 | 6.6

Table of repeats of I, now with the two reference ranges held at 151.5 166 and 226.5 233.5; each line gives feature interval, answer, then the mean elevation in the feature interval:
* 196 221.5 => 0.05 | 6.12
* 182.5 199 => 0.03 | 6.33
